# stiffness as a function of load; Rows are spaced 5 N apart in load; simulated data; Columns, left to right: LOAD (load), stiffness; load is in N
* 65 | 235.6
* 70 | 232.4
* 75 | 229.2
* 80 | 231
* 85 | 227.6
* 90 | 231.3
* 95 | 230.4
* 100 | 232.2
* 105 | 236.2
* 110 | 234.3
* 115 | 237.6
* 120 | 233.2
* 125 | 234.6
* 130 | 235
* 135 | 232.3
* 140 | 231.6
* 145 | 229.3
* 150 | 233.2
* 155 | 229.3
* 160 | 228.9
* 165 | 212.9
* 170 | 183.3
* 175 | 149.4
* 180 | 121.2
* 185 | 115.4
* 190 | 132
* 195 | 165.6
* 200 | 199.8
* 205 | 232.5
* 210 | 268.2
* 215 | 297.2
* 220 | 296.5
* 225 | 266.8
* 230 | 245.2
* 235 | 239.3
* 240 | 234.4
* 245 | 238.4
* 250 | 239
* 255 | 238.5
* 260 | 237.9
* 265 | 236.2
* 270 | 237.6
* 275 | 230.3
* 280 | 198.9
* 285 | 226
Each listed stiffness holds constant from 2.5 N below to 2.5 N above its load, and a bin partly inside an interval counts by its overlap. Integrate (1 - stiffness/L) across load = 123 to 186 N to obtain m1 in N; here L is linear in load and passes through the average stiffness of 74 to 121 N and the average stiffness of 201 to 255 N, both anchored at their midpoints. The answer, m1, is 9.5 N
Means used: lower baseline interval 232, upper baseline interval 253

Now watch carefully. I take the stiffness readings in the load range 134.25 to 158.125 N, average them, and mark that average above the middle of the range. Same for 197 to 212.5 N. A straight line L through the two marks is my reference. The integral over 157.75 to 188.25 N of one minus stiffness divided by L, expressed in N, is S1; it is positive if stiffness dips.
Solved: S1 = 8.4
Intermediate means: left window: 231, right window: 231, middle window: 167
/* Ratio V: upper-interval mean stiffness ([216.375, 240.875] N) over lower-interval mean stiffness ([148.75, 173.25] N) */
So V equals 1.21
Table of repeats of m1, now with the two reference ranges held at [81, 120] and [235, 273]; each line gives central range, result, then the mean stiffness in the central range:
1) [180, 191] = 5.30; 122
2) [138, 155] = 0.23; 231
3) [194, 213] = 1.07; 223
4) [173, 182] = 3.82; 135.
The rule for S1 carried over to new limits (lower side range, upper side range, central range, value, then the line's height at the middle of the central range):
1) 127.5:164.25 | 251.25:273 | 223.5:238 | -0.8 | 236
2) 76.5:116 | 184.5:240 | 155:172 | 1.3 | 230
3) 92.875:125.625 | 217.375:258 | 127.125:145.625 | 0.4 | 237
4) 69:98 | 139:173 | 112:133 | -1.0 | 225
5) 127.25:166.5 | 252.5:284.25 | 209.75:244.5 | -4.9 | 230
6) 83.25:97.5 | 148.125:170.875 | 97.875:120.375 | -0.8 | 227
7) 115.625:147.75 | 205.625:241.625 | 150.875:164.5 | 0.8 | 241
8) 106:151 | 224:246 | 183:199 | 6.4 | 240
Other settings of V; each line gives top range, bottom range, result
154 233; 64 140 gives 0.90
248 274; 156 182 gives 1.30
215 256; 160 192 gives 1.59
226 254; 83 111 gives 1.04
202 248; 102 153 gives 1.10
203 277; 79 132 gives 1.07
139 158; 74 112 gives 1.00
